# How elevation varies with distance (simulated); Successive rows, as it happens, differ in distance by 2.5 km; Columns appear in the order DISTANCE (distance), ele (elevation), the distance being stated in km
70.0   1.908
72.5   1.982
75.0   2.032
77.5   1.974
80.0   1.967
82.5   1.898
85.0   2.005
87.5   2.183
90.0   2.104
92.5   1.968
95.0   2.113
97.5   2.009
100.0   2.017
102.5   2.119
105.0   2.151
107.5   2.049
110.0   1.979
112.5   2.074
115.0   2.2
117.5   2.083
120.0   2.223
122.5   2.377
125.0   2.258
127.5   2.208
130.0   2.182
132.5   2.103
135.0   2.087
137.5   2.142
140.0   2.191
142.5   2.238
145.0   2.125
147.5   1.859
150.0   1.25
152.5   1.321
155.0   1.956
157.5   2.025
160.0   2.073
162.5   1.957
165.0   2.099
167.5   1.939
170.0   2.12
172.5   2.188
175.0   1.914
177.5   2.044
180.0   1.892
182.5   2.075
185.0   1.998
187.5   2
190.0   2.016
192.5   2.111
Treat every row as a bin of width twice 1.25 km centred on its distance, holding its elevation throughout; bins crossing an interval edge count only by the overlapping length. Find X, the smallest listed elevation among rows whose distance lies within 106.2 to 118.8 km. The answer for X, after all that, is 1.979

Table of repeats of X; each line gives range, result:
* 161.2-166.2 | 1.957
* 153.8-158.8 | 1.956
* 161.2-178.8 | 1.914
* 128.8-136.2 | 2.087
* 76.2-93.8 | 1.898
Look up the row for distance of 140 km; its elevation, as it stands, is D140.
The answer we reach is 2.191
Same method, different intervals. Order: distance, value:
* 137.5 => 2.142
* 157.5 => 2.025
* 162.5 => 1.957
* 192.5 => 2.111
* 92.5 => 1.968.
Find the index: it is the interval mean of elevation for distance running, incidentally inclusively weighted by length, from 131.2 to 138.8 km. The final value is 2.11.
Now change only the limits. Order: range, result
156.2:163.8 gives 2.02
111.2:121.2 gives 2.14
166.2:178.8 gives 2.04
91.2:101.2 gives 2.03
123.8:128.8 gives 2.23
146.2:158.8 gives 1.69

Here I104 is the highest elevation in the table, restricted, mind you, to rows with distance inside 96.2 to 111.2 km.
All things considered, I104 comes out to 2.151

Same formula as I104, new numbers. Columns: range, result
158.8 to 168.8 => 2.099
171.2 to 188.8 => 2.188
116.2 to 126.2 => 2.377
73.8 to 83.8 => 2.032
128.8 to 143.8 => 2.238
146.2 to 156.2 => 1.956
